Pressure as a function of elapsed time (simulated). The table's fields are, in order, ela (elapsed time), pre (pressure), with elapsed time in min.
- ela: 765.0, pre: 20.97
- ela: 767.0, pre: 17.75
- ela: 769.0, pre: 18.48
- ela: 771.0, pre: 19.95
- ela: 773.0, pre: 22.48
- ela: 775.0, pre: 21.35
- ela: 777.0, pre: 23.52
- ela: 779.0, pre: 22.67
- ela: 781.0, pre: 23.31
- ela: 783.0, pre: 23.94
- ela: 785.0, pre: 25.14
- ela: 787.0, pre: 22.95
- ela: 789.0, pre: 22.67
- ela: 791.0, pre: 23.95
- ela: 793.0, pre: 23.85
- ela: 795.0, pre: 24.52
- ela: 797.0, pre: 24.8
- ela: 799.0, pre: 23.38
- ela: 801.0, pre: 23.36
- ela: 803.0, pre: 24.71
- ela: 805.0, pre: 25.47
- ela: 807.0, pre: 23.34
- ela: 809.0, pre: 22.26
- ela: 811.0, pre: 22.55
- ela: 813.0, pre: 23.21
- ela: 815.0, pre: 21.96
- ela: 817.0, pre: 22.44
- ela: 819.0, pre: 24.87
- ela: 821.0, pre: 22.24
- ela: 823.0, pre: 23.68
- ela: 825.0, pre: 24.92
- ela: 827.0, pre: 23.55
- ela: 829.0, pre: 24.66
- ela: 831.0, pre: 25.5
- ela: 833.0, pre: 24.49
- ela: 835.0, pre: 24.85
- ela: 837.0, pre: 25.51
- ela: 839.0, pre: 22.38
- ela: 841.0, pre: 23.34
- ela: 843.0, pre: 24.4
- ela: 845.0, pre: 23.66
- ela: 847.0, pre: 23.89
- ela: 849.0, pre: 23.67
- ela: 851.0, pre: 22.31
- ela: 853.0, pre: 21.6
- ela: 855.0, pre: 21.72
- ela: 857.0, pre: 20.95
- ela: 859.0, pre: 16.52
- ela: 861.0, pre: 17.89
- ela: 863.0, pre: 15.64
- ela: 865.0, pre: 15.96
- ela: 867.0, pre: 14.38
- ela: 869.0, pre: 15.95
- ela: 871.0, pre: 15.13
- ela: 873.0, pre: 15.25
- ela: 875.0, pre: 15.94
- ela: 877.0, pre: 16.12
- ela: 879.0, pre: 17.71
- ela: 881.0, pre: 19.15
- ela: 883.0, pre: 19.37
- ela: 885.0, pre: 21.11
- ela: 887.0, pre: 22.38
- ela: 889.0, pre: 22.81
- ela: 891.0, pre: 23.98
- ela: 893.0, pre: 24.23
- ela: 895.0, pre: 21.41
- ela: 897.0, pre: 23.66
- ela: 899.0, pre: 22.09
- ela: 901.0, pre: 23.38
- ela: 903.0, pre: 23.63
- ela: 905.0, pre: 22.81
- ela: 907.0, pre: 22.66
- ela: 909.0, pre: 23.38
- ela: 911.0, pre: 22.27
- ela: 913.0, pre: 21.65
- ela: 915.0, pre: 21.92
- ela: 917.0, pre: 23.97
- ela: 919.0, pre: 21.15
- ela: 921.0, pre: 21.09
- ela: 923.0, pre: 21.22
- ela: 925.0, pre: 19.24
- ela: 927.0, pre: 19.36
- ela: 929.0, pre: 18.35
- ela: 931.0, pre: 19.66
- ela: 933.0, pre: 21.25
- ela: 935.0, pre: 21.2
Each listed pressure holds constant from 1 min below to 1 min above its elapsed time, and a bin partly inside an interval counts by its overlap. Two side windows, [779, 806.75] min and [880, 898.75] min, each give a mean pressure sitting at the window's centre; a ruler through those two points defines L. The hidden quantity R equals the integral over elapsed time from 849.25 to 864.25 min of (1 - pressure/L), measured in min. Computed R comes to 2.0 min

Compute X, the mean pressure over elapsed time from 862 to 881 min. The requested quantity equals 16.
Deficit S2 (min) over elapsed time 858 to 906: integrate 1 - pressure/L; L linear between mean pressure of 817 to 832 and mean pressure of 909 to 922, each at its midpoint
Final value 7.06 min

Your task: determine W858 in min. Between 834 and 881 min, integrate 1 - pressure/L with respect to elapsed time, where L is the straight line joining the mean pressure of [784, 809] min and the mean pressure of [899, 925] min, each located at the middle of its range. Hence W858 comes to 6.80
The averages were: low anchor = 23.9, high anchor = 22.3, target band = 19.8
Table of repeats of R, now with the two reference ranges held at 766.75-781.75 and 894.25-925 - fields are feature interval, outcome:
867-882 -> 3.9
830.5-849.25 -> -2.0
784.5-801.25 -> -1.8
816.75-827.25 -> -1.0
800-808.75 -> -1.0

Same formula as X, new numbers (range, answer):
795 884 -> 21.5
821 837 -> 24.4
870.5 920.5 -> 21.1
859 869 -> 16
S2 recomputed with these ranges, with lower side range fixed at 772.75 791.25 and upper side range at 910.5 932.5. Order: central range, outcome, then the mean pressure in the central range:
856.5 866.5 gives 2.20 min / 17.1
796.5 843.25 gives -2.58 min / 23.8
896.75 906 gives -0.81 min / 23.1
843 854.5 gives -0.52 min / 23.1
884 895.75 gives -0.70 min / 22.7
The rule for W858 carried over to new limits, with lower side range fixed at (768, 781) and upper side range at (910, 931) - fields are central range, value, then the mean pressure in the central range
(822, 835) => -1.9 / 24.5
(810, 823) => -0.9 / 22.9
